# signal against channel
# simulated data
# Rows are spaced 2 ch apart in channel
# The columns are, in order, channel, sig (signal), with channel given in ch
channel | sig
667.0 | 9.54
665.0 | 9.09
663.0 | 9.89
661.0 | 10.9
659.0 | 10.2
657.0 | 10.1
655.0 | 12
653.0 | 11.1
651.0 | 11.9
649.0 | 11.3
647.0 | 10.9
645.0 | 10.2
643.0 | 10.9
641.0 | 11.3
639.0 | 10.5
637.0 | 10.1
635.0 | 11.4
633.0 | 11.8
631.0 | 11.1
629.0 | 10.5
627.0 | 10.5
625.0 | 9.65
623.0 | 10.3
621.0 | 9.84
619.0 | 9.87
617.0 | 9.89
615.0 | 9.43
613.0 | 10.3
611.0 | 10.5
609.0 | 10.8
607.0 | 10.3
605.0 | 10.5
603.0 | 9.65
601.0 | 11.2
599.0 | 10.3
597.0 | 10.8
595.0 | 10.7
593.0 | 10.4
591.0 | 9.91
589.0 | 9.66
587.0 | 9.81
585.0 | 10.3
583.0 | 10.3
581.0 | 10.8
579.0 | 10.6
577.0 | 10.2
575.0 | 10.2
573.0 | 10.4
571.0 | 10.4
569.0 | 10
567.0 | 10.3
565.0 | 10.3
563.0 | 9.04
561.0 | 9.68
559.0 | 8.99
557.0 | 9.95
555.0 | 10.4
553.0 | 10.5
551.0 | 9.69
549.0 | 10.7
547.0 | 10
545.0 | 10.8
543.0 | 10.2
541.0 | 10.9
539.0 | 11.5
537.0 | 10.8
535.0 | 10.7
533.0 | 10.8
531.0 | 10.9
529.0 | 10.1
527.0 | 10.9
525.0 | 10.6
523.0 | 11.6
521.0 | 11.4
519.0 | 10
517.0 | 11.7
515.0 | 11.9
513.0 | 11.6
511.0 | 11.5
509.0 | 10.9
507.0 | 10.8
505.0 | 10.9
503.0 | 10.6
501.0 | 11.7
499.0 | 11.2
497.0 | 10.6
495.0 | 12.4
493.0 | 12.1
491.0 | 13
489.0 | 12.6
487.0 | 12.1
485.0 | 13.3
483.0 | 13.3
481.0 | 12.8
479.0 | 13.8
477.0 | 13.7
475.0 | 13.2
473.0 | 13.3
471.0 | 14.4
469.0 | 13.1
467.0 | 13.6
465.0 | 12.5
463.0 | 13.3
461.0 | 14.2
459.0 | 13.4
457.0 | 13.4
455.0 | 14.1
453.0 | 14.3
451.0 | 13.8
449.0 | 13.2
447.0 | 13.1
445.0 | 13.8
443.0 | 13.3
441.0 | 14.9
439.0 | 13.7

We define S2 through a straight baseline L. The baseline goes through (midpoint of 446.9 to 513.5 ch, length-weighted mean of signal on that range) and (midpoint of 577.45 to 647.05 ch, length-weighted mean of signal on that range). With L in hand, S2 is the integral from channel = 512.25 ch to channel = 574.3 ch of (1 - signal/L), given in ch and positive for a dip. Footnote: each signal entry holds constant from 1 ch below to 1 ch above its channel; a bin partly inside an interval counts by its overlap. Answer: 5.8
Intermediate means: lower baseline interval 12.7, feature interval 10.5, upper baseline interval 10.4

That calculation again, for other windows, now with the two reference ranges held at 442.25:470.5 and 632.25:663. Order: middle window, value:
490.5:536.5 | 5.6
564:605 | 5.1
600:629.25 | 3.0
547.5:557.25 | 1.6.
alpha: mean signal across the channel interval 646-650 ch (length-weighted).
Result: 11.1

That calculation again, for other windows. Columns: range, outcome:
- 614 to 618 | 9.66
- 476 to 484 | 13.4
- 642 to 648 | 10.7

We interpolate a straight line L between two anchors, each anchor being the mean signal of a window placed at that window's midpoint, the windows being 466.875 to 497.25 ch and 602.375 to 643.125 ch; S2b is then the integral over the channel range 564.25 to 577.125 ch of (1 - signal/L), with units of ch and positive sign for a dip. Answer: 1.3 ch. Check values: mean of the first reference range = 13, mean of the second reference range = 10.4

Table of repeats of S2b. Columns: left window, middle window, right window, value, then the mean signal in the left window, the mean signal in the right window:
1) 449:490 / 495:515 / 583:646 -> 2.3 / 13.4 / 10.4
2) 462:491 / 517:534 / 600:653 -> 2.1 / 13.2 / 10.6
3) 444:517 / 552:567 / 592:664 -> 2.2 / 12.7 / 10.6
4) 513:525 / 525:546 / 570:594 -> 0.5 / 11.3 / 10.2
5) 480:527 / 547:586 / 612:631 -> 2.4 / 11.7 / 10.1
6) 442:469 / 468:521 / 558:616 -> 1.7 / 13.5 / 10.2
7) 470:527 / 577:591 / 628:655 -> 1.5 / 12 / 11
